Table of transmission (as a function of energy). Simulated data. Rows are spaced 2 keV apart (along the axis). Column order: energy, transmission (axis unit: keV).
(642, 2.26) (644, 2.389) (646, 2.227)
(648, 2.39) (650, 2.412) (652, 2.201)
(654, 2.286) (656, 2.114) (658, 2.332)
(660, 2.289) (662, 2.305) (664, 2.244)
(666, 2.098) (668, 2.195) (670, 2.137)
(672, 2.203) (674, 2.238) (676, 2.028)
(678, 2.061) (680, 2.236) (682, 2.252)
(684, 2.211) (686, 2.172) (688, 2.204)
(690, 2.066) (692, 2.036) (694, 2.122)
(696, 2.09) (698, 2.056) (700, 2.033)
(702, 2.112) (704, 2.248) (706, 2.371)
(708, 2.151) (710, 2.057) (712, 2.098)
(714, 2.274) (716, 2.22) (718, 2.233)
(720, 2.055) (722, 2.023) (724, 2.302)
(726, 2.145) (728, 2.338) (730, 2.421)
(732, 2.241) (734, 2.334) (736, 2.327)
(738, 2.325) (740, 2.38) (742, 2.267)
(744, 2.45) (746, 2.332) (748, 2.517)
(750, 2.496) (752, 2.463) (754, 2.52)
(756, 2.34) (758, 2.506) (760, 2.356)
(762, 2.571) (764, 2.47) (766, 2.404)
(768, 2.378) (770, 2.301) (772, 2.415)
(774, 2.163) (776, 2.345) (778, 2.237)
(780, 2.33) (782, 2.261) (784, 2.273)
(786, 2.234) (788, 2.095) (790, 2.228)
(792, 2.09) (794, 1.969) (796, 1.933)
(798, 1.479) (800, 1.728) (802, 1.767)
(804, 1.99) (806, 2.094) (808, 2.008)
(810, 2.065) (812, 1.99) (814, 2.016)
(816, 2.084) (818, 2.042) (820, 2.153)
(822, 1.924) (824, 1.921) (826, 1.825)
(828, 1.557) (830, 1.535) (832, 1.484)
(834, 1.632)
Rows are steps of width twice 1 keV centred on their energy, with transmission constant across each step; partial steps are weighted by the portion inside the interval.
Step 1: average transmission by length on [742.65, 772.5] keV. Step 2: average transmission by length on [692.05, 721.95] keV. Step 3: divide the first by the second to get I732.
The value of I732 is 1.1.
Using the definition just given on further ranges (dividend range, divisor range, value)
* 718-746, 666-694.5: 1.06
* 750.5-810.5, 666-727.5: 1.02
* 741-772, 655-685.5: 1.10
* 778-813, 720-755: 0.87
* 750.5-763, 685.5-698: 1.17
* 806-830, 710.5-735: 0.88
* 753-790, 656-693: 1.07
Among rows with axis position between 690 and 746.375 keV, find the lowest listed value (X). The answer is 2.023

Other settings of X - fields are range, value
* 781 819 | 1.479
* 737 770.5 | 2.267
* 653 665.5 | 2.114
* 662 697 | 2.028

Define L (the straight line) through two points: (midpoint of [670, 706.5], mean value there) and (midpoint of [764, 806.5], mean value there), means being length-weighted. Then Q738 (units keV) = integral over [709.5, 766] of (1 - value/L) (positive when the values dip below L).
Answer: -4.86 keV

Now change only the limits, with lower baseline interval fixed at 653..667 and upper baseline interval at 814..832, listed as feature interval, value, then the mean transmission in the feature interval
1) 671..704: 0.6 keV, 2.14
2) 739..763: -4.8 keV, 2.43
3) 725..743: -2.1 keV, 2.31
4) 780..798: -1.5 keV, 2.11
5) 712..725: -0.5 keV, 2.18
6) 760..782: -4.1 keV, 2.36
